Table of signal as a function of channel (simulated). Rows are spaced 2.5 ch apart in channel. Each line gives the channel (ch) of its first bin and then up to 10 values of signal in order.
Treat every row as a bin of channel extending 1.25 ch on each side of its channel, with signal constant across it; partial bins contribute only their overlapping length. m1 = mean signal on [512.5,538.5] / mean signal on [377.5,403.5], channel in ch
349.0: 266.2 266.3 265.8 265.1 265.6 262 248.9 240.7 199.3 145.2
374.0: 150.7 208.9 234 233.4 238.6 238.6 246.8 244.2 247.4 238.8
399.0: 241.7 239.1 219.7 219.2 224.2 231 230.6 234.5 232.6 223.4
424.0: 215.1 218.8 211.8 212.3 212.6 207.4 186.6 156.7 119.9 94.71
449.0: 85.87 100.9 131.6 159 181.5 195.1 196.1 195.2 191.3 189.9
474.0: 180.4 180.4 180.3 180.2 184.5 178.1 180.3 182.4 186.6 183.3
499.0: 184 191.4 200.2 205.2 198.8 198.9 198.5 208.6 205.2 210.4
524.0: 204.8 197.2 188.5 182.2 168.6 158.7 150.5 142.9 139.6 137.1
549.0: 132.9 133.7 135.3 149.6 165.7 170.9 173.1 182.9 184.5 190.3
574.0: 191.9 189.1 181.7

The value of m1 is 0.8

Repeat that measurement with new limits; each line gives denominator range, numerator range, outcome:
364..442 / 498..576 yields 0.80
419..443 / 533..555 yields 0.70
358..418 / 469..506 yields 0.81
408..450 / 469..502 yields 0.94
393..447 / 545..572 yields 0.75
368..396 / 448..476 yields 0.76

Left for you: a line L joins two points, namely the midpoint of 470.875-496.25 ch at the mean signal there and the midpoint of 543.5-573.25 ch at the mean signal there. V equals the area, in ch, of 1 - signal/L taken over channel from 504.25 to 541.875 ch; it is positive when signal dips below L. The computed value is -4.2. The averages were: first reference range 182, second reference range 159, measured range 189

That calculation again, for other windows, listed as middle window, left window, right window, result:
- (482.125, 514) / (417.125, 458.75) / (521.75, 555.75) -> -4.52 ch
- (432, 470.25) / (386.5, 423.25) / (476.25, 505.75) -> 8.34 ch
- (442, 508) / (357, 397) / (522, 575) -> 7.23 ch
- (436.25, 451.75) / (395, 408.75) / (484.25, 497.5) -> 5.58 ch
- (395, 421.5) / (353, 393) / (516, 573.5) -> -1.58 ch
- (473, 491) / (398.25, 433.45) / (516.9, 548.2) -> 1.41 ch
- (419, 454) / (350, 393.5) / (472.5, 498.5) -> 5.39 ch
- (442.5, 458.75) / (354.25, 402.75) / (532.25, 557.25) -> 6.19 ch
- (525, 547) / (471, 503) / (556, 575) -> 1.86 ch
